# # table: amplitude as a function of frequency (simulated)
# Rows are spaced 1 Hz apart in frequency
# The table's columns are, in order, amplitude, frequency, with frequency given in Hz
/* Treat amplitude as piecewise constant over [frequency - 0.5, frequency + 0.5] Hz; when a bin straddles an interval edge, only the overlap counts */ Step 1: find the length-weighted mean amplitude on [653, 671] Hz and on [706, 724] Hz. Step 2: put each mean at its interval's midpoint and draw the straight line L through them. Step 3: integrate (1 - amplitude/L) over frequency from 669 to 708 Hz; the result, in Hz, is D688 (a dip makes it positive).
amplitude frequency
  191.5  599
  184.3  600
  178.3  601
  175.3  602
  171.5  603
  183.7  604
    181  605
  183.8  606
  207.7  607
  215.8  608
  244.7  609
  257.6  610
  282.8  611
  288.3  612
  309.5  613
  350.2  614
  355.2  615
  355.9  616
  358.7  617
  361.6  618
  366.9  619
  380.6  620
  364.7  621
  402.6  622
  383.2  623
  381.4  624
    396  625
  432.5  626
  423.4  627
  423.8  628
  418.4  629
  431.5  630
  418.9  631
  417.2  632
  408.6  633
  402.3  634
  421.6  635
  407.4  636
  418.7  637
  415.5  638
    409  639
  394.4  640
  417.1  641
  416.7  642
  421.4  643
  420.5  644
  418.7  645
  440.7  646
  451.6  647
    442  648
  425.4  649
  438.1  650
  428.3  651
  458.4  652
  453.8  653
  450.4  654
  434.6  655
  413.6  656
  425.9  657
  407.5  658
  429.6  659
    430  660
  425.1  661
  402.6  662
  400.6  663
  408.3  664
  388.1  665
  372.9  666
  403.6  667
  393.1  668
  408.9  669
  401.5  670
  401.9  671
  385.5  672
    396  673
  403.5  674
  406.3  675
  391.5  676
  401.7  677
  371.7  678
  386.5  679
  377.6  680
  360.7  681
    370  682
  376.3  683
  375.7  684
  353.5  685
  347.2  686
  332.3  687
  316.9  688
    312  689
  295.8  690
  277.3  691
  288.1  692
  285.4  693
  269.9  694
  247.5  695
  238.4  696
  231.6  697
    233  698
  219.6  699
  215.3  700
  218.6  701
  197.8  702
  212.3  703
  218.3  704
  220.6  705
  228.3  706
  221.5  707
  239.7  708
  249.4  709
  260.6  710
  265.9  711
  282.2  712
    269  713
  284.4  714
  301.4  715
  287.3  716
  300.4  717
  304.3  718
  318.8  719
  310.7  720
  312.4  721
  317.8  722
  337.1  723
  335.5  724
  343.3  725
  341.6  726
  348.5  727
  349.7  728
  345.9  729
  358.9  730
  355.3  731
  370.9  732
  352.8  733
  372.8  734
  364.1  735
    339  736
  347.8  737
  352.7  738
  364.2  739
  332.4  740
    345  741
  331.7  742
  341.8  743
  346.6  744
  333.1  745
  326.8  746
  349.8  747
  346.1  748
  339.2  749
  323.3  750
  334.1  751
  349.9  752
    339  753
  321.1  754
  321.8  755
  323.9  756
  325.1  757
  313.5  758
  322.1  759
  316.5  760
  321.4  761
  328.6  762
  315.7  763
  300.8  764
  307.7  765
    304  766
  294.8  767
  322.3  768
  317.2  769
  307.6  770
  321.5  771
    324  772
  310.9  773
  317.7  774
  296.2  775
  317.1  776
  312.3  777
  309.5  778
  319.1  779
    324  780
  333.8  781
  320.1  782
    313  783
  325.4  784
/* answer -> 4.7 Hz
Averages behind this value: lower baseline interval 412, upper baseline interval 286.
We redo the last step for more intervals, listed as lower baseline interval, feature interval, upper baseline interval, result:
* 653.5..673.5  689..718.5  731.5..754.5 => 9.50 Hz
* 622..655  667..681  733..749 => 0.07 Hz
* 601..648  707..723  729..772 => 2.50 Hz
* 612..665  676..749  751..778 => 8.78 Hz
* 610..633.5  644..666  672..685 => -2.62 Hz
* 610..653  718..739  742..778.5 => -0.15 Hz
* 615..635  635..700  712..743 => -1.46 Hz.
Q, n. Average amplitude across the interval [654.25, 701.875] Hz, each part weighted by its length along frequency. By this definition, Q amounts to 353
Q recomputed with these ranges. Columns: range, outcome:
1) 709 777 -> 325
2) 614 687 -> 403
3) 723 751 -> 346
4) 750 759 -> 328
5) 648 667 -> 422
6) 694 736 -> 288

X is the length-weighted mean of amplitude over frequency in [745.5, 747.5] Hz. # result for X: 338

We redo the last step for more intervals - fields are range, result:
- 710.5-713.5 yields 272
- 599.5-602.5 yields 179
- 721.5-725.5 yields 333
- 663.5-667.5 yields 393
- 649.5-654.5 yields 446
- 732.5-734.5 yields 363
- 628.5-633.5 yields 419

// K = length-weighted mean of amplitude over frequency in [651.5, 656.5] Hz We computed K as 442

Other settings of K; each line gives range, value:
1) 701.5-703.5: 205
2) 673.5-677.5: 401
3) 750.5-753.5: 341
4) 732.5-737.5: 355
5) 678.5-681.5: 375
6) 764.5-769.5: 309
